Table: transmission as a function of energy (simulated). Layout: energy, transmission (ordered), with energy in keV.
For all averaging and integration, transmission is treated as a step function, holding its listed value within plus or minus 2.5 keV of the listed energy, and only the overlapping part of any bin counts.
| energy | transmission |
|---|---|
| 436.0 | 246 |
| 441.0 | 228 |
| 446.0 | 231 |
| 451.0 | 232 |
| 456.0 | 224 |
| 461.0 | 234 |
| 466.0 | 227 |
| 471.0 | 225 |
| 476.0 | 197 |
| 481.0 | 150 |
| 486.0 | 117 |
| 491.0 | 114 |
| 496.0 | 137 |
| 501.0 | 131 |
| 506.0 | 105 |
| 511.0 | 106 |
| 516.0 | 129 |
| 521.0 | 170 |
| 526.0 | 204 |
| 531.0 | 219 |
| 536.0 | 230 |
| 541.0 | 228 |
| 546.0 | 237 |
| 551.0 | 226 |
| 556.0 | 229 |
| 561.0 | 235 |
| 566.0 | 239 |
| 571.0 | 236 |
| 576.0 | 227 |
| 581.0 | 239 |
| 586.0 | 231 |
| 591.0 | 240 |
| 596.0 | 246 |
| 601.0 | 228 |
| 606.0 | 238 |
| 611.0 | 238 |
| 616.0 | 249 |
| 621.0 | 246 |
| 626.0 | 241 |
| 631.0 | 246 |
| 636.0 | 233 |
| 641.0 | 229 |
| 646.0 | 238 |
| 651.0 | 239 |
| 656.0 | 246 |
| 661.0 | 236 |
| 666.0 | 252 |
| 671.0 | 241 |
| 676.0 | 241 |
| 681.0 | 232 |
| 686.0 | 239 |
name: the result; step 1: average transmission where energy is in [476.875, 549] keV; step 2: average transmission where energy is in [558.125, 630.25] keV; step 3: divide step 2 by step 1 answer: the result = 1.45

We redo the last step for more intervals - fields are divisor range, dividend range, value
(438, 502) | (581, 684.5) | 1.26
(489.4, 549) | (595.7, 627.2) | 1.42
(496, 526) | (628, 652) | 1.75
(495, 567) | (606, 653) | 1.27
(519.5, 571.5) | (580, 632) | 1.07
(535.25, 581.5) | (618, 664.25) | 1.03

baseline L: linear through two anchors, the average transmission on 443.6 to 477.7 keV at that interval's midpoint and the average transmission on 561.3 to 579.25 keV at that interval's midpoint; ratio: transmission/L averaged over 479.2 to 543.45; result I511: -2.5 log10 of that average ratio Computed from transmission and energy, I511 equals 0.41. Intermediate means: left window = 225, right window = 234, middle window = 157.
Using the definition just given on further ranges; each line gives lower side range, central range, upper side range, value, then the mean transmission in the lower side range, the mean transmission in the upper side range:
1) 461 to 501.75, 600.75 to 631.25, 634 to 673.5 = -0.08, 168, 239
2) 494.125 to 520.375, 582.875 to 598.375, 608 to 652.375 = -0.18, 125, 240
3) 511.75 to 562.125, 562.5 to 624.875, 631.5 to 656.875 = -0.07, 206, 237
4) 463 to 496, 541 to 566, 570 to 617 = -0.09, 170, 237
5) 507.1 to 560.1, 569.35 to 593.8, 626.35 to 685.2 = -0.10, 196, 239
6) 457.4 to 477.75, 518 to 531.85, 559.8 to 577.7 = 0.19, 222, 235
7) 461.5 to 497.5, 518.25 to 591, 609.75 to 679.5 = -0.11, 171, 241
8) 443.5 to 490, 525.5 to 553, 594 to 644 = -0.03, 201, 239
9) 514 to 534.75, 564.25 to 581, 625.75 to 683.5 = -0.15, 185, 239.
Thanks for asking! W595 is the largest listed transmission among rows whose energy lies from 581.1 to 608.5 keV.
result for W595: 246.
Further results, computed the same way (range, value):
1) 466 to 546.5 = 237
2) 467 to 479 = 225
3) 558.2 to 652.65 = 249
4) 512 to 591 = 240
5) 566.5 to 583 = 239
